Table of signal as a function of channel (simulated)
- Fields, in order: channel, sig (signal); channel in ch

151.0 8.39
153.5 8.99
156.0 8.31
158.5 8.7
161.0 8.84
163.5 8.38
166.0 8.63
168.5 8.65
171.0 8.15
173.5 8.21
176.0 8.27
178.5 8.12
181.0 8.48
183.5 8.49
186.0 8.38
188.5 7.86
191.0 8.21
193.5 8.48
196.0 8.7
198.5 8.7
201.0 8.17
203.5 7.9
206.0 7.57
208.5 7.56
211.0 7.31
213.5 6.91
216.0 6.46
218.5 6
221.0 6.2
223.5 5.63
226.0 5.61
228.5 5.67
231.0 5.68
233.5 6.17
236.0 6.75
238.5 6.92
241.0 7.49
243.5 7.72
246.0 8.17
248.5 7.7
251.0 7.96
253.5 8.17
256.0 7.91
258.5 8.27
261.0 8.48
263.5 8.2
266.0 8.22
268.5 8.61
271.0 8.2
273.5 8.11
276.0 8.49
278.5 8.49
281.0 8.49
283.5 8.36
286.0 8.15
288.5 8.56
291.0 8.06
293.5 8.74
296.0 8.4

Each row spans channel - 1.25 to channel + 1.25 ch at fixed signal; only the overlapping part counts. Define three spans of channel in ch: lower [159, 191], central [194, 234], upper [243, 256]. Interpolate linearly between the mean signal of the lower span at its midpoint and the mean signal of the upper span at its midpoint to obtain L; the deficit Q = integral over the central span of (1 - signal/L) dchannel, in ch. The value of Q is 6.0 ch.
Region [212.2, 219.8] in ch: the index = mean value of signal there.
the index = 6.46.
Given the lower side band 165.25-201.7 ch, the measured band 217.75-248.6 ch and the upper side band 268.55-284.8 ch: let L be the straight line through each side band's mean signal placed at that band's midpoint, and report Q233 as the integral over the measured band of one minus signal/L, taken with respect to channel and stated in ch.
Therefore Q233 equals 6.7 ch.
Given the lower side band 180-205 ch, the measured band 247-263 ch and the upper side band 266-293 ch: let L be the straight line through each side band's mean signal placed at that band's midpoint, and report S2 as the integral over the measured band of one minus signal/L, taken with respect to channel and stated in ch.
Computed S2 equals 0.5 ch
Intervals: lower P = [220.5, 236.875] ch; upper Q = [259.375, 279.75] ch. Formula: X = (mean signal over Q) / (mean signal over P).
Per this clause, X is 1.41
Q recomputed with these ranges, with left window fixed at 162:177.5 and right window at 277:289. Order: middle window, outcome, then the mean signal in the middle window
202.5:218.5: 2.3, 7.18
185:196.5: 0.1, 8.3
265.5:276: 0.1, 8.31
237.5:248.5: 1.0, 7.6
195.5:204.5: 0.0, 8.35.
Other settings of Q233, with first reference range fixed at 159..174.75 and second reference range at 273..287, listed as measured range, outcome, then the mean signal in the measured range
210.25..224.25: 3.4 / 6.41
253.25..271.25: 0.3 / 8.27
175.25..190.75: 0.4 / 8.26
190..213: 1.2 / 8.03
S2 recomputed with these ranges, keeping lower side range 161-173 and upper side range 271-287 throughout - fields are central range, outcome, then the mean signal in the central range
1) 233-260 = 2.47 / 7.61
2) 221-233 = 3.81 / 5.74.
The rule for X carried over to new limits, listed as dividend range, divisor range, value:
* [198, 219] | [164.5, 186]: 0.88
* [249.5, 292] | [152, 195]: 0.98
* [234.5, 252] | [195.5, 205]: 0.90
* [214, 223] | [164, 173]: 0.74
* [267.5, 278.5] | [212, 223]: 1.31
